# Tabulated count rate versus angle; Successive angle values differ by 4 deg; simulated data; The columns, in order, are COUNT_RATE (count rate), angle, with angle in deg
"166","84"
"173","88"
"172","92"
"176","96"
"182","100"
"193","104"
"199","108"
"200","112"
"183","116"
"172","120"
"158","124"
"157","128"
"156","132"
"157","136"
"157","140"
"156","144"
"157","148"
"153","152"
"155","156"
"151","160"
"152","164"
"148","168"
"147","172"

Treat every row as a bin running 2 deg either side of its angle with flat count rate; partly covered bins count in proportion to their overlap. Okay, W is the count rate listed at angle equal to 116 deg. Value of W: 183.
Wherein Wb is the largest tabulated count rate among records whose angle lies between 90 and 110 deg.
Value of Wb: 199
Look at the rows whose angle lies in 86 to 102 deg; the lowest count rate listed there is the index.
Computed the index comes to 172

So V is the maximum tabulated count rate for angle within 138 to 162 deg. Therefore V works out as 157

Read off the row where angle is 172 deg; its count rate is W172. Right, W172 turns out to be 147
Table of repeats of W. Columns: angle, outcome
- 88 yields 173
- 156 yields 155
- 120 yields 172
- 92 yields 172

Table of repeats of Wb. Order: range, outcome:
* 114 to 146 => 183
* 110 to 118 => 200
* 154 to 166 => 155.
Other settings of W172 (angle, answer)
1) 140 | 157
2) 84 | 166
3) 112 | 200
